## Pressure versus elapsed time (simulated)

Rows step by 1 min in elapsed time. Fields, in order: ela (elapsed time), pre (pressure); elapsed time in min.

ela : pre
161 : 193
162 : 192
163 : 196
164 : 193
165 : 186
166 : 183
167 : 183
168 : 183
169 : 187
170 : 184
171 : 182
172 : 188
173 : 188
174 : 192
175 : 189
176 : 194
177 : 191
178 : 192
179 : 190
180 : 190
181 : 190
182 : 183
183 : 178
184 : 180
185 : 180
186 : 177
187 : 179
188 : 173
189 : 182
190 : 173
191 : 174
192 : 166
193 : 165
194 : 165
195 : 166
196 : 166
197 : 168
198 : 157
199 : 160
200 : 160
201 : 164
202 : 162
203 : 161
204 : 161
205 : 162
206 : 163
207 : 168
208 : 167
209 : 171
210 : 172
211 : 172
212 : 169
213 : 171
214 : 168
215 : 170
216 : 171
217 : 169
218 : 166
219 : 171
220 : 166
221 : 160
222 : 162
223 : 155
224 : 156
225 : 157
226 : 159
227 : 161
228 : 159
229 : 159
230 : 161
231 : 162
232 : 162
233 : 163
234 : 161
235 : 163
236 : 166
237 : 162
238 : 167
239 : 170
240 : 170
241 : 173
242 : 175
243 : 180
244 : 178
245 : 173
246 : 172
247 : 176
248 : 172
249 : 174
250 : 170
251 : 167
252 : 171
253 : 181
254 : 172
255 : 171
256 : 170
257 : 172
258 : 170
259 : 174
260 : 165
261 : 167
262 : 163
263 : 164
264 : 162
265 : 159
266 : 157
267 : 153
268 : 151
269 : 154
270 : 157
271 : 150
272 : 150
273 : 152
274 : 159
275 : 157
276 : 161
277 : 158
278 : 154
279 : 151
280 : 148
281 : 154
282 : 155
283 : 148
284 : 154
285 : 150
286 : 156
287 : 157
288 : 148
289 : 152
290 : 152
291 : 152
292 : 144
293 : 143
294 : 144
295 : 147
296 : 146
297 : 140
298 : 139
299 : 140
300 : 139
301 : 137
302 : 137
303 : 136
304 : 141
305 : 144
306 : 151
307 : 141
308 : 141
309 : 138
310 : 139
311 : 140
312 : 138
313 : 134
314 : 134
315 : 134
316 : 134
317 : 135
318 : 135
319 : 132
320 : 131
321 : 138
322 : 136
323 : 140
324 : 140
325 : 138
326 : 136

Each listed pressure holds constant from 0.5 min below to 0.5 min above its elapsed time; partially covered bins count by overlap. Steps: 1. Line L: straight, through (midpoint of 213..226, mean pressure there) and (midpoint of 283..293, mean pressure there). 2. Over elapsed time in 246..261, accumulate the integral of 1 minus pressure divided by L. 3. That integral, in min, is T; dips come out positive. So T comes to -1.3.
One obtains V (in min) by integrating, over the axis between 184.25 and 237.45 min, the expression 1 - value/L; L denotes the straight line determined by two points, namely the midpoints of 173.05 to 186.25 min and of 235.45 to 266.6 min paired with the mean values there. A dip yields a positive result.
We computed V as 4.02 min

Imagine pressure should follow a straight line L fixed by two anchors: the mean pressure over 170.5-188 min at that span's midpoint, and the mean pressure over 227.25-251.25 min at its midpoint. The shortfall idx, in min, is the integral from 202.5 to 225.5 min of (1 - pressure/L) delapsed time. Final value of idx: 1.3 min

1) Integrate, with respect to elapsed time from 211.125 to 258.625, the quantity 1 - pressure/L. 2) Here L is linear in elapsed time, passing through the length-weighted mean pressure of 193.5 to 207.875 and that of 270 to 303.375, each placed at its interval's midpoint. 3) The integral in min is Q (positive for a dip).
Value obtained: -3.1 min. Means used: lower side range 163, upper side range 149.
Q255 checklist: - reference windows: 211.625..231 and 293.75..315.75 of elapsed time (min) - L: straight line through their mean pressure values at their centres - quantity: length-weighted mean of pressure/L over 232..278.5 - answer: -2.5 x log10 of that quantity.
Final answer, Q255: -0.08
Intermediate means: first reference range 164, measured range 165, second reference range 140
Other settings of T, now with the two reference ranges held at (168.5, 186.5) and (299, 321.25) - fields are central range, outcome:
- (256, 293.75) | -1.36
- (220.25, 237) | 0.71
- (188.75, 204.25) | 1.21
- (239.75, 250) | -0.79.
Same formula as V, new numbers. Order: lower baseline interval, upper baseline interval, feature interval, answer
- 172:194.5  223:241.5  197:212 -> 0.8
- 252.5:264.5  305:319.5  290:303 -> 0.4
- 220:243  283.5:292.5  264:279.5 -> 0.0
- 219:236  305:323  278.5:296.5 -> -0.7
